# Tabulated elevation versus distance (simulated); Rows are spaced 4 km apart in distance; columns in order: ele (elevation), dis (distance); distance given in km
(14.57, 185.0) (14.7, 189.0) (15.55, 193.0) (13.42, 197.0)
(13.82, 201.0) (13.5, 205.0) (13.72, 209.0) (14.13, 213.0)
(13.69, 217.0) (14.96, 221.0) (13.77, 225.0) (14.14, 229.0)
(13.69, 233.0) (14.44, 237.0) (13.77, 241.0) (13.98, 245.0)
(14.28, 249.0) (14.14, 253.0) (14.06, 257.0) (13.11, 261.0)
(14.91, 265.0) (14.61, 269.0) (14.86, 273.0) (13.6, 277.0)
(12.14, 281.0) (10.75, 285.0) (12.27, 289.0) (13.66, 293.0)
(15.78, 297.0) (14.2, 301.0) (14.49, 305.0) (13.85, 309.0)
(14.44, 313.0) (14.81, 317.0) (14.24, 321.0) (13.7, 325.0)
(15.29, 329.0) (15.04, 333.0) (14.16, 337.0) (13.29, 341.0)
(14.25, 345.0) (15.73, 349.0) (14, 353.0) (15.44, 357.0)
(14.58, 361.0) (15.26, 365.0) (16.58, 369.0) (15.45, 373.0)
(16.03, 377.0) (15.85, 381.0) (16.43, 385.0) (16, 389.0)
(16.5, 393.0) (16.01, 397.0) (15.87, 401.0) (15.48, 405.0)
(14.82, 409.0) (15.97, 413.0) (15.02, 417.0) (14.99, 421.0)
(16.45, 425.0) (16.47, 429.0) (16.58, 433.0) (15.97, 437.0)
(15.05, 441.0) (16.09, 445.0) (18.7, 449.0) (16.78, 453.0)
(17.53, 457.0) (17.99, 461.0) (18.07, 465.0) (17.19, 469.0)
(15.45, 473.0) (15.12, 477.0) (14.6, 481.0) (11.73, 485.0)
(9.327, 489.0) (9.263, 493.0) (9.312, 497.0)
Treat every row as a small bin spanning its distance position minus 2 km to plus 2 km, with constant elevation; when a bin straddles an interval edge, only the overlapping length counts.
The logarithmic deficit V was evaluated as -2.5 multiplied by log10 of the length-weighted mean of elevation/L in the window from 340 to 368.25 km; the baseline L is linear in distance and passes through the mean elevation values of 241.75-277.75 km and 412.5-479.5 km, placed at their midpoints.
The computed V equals 0.039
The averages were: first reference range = 14.2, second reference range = 16.4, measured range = 14.8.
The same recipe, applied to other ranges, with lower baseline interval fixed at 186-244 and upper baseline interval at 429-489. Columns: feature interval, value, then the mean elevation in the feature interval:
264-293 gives 0.10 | 13.3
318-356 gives 0.04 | 14.4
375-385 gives -0.05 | 16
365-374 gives -0.04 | 15.9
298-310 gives 0.03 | 14.3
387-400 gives -0.05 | 16.1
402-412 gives 0.02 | 15.3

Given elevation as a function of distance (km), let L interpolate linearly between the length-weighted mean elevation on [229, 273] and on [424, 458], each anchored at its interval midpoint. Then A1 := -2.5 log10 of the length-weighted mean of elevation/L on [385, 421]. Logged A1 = 0.03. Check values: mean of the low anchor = 14.1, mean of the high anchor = 16.6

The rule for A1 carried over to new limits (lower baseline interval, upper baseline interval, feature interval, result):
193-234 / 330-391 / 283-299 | 0.12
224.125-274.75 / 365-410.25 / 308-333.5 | 0.04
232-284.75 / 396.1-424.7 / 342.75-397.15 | -0.03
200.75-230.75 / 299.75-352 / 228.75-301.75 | 0.03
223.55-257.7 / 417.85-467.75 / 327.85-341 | 0.05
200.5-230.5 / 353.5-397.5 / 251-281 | 0.04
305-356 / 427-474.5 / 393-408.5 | 0.00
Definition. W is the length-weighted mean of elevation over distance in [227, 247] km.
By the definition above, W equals 14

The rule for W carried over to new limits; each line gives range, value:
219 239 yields 14.2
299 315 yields 14.2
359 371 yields 15.5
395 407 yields 15.8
